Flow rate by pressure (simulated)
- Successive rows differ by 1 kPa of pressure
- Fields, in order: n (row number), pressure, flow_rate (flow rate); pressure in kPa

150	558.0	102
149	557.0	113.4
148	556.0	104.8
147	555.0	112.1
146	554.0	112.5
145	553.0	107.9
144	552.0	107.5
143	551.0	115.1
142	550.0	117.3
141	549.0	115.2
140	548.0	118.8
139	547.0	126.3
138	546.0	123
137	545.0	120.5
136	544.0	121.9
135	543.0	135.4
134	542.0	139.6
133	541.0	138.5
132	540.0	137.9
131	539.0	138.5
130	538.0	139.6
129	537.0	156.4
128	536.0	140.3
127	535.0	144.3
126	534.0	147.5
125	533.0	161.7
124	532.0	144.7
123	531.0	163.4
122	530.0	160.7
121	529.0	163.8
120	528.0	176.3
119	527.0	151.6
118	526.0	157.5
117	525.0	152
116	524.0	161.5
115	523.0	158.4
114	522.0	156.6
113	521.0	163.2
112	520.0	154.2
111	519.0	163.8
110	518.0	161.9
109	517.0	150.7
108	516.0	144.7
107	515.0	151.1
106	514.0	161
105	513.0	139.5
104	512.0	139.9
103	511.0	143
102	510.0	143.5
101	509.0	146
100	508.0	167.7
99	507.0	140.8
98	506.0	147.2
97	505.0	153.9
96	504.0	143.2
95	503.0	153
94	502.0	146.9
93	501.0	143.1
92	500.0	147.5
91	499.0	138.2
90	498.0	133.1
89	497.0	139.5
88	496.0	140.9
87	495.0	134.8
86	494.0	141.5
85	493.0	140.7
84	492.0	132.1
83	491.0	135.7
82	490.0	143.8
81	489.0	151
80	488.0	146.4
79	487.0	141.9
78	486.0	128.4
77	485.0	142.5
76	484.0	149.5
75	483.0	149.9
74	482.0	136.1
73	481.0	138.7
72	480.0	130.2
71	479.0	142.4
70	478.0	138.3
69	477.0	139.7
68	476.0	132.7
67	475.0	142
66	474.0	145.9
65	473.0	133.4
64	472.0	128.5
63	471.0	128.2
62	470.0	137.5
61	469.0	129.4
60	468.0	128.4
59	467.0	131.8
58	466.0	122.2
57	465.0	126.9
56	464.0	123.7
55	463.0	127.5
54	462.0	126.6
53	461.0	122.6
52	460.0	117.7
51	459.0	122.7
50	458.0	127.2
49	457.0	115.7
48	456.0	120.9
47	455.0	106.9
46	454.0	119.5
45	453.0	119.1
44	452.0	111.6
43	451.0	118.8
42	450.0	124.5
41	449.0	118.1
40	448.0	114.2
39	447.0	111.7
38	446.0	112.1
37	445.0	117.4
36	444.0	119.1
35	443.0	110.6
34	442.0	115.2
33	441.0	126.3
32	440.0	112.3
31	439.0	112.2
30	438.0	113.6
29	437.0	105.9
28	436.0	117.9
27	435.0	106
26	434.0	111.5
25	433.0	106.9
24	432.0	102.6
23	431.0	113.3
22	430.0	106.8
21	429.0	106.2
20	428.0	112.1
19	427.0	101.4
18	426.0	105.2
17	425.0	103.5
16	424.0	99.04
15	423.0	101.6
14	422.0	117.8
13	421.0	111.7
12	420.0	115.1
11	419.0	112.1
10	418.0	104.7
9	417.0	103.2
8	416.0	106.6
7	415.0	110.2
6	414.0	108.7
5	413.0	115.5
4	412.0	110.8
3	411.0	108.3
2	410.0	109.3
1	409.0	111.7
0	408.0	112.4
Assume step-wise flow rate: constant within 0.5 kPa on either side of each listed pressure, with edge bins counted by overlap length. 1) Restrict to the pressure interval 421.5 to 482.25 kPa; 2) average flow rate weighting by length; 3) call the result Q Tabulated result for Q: 120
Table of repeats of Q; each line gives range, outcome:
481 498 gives 141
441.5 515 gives 134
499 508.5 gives 149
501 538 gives 153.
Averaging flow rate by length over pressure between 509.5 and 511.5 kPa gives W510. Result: 143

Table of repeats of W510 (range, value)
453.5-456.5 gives 116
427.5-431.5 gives 110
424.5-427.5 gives 103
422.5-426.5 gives 102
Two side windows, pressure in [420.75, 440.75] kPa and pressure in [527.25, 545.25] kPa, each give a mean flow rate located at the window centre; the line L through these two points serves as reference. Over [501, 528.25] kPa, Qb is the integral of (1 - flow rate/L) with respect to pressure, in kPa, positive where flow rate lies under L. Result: -2.7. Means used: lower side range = 109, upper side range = 147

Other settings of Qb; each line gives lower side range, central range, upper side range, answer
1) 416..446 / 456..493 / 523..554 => -3.57 kPa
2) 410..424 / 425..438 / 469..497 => 0.87 kPa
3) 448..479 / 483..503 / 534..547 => -1.73 kPa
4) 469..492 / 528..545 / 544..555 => -3.55 kPa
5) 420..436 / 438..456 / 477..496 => 0.34 kPa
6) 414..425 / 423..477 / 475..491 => 2.36 kPa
